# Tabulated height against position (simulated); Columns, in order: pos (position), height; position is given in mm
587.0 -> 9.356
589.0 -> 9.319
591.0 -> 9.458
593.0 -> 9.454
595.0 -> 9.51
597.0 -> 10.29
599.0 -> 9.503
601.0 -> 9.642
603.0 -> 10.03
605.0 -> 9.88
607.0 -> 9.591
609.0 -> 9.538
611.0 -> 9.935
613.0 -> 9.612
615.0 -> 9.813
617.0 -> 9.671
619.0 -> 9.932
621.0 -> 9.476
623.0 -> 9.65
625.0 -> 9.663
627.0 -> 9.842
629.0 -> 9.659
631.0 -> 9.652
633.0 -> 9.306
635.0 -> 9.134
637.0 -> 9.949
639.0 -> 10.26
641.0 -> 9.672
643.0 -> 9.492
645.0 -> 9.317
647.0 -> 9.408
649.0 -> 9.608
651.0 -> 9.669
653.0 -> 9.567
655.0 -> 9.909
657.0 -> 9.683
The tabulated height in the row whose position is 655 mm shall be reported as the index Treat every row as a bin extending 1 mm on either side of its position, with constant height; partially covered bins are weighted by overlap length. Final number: 9.909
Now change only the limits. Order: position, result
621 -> 9.476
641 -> 9.672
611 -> 9.935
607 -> 9.591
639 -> 10.26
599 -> 9.503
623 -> 9.65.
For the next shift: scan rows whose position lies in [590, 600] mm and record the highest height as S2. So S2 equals 10.29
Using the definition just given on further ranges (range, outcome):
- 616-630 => 9.932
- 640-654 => 9.672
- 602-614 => 10.03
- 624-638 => 9.949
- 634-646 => 10.26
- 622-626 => 9.663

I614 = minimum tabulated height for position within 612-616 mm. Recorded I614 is 9.612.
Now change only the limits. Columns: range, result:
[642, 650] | 9.317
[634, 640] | 9.134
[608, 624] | 9.476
